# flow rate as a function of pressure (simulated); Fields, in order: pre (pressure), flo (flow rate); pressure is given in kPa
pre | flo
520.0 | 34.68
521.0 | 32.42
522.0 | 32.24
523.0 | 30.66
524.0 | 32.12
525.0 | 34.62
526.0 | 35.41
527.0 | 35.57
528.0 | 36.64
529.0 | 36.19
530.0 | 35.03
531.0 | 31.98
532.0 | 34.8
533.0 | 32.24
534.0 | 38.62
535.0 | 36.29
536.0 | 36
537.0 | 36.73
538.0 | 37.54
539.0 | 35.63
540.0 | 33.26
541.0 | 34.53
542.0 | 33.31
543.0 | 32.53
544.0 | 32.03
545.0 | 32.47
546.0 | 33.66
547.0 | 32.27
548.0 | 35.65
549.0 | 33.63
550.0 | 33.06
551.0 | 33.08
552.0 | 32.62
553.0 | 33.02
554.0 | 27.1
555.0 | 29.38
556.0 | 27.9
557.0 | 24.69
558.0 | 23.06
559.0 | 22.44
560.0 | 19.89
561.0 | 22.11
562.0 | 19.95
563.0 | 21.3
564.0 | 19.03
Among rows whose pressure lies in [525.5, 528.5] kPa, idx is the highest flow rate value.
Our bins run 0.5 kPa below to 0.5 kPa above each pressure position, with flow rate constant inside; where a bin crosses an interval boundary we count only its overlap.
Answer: 36.64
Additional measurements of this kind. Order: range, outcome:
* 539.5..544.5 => 34.53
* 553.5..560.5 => 29.38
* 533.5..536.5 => 38.62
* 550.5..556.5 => 33.08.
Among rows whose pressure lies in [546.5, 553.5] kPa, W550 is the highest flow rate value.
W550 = 35.65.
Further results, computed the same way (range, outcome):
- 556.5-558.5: 24.69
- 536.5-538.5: 37.54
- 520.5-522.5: 32.42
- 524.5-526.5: 35.41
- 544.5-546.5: 33.66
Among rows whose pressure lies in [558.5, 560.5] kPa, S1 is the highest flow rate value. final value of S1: 22.44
